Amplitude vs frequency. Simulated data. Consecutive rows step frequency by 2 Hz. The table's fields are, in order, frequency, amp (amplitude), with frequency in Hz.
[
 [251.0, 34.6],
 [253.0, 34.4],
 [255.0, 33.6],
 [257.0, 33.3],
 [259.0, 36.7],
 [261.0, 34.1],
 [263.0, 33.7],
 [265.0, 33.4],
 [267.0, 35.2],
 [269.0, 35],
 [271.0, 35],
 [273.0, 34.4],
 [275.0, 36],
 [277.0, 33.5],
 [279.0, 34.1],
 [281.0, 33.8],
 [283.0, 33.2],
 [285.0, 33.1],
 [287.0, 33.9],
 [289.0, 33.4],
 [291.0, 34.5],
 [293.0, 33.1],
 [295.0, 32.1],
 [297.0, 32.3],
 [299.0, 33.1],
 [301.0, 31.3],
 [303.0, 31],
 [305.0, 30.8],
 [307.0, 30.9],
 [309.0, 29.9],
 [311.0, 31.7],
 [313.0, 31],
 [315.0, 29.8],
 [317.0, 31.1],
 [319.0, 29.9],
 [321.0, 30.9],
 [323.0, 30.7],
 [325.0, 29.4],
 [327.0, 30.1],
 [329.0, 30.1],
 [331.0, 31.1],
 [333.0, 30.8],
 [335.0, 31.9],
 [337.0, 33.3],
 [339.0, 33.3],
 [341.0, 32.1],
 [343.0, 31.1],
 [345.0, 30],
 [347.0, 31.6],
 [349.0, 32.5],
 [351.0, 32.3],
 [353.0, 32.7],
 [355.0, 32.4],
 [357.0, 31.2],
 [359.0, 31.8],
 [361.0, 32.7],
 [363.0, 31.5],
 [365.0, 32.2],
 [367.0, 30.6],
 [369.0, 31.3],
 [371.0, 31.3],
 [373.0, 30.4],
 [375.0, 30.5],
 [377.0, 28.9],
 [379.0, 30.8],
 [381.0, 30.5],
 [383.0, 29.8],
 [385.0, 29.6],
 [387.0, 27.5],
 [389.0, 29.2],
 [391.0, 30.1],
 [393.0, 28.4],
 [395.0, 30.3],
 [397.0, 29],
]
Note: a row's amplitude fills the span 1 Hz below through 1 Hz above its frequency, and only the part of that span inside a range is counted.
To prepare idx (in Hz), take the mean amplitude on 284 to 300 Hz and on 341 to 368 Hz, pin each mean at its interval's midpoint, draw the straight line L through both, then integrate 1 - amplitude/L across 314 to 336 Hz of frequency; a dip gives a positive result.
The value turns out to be 1.29 Hz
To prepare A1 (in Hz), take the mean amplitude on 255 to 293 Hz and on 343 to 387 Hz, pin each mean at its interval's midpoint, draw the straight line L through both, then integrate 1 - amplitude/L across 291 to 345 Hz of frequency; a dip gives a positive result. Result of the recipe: 2.3 Hz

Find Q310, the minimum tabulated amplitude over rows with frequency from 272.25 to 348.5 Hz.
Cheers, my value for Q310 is 29.4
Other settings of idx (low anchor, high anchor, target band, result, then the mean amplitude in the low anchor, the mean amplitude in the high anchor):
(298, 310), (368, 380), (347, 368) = -0.88 Hz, 31.2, 30.5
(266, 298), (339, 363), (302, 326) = 1.74 Hz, 33.9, 31.9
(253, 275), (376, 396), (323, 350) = 0.19 Hz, 34.5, 29.5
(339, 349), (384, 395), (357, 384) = -0.76 Hz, 31.5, 29.1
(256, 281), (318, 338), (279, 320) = 0.69 Hz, 34.5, 30.8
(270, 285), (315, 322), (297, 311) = 0.24 Hz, 34.2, 30.5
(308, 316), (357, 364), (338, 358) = -0.23 Hz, 30.6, 31.9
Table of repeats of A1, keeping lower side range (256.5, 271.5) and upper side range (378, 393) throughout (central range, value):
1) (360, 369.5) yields -0.4 Hz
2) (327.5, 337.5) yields 0.1 Hz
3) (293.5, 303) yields 0.3 Hz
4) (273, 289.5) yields 0.0 Hz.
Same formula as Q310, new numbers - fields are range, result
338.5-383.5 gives 28.9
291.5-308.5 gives 30.8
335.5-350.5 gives 30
